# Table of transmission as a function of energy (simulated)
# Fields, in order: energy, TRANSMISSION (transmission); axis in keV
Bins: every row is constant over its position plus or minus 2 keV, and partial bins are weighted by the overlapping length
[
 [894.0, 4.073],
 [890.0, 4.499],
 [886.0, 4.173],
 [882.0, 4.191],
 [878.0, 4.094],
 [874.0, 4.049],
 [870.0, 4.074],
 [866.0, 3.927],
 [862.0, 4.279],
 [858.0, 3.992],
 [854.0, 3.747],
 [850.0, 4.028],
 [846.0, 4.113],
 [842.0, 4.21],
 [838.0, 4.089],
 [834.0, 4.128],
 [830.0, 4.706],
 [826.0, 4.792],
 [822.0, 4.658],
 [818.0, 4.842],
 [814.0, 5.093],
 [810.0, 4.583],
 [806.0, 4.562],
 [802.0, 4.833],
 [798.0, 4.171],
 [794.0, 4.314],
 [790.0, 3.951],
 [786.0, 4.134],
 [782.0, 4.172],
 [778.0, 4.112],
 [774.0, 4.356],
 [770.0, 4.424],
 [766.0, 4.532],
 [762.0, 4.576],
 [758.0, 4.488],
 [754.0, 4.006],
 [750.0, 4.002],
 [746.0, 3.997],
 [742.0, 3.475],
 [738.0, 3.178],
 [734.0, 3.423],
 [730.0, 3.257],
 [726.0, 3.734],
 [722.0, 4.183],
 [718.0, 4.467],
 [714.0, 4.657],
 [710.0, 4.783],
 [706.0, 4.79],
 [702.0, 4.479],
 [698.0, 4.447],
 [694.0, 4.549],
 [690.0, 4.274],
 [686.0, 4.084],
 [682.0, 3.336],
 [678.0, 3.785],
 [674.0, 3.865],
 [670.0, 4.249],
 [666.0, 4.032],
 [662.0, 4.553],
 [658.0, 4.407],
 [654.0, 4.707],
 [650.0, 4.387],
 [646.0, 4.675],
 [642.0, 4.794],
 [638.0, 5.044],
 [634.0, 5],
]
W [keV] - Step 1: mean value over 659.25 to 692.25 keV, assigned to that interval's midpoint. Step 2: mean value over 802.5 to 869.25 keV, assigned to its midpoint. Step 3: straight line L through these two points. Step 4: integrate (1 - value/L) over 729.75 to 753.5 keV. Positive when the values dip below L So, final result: 3.2 keV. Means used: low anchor 4.03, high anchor 4.36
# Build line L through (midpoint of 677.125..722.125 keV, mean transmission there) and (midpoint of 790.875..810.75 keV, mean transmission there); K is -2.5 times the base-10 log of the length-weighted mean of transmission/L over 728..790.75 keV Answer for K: 0.10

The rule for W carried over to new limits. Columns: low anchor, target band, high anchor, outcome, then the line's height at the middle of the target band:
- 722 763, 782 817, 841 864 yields -4.5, 3.94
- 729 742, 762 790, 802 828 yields -1.7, 4.05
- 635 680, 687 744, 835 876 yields 2.6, 4.31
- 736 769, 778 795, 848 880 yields -0.4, 4.04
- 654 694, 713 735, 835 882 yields 0.9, 4.11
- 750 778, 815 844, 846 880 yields -2.6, 4.14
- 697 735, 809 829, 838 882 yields -3.4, 4.11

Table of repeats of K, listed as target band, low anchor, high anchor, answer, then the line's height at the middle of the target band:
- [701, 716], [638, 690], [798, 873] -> -0.096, 4.29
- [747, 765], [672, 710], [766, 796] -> -0.011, 4.22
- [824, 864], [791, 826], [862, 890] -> 0.040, 4.36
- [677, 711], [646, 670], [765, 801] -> 0.023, 4.37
